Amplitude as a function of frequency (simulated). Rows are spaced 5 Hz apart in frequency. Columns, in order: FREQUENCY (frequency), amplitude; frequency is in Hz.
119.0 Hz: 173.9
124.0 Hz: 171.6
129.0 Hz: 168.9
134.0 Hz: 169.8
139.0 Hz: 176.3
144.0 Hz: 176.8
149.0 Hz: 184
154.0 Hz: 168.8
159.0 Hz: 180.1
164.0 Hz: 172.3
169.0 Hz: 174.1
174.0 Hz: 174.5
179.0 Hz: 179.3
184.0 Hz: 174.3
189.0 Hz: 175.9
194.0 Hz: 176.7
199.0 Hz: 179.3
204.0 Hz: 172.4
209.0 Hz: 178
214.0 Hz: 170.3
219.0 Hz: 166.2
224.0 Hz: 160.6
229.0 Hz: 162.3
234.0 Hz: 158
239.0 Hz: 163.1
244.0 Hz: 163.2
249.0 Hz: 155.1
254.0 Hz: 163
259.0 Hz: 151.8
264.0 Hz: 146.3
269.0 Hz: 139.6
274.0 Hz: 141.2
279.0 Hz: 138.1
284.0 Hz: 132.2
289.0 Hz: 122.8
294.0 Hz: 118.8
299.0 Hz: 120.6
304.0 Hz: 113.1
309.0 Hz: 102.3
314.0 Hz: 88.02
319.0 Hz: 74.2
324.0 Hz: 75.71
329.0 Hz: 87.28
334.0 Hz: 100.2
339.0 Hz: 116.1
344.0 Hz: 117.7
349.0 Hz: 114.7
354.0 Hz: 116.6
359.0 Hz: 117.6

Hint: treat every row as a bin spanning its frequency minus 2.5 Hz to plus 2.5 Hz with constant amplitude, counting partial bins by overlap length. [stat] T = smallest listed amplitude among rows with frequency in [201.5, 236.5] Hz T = 158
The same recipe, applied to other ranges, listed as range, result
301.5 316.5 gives 88.02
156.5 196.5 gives 172.3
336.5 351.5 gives 114.7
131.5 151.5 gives 169.8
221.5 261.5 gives 151.8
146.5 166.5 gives 168.8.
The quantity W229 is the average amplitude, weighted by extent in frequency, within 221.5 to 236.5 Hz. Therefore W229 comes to 160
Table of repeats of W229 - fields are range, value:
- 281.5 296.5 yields 125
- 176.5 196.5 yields 177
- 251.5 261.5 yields 157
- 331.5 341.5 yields 108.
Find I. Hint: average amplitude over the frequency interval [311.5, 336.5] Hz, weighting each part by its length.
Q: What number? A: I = 85.1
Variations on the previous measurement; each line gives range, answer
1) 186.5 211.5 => 176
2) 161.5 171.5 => 173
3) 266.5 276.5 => 140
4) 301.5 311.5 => 108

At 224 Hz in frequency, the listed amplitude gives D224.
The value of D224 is 160.6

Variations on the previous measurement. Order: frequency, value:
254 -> 163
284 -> 132.2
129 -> 168.9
